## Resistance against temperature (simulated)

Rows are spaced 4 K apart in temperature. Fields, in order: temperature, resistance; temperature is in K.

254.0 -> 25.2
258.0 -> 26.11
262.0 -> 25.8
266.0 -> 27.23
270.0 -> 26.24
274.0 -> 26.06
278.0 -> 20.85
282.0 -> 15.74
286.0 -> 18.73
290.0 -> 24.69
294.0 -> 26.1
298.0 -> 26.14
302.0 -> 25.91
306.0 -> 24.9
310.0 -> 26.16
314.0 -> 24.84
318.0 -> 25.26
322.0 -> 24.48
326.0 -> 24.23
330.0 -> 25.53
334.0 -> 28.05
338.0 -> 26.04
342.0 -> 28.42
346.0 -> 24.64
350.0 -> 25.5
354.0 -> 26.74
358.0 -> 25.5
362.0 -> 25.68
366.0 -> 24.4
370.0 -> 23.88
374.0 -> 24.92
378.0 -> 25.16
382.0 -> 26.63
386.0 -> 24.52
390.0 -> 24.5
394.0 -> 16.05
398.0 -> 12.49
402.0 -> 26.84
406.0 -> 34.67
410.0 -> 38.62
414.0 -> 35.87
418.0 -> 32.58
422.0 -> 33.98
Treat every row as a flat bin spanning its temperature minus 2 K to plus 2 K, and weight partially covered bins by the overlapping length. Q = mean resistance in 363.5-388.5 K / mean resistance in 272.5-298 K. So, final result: 1.12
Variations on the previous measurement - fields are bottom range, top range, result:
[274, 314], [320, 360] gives 1.10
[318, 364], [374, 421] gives 1.05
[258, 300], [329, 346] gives 1.12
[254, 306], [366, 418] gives 1.09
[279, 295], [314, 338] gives 1.21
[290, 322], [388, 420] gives 1.09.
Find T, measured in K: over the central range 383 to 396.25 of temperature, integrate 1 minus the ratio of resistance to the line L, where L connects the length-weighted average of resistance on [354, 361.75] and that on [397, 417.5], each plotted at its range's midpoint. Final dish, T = 3.2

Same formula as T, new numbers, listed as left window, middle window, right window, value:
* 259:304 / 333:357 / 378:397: -3.4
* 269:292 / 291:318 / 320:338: -2.2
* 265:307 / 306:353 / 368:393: -3.1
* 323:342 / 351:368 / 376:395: -0.4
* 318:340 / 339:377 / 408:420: 4.5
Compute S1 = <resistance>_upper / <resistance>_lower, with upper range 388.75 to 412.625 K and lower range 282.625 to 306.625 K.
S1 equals 1.08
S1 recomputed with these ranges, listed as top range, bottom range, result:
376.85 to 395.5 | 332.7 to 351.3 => 0.89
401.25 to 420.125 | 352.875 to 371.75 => 1.36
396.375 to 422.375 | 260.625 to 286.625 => 1.33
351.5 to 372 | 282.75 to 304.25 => 1.06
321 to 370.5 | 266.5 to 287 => 1.16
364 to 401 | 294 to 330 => 0.89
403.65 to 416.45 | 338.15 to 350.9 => 1.37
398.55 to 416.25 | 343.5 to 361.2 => 1.25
